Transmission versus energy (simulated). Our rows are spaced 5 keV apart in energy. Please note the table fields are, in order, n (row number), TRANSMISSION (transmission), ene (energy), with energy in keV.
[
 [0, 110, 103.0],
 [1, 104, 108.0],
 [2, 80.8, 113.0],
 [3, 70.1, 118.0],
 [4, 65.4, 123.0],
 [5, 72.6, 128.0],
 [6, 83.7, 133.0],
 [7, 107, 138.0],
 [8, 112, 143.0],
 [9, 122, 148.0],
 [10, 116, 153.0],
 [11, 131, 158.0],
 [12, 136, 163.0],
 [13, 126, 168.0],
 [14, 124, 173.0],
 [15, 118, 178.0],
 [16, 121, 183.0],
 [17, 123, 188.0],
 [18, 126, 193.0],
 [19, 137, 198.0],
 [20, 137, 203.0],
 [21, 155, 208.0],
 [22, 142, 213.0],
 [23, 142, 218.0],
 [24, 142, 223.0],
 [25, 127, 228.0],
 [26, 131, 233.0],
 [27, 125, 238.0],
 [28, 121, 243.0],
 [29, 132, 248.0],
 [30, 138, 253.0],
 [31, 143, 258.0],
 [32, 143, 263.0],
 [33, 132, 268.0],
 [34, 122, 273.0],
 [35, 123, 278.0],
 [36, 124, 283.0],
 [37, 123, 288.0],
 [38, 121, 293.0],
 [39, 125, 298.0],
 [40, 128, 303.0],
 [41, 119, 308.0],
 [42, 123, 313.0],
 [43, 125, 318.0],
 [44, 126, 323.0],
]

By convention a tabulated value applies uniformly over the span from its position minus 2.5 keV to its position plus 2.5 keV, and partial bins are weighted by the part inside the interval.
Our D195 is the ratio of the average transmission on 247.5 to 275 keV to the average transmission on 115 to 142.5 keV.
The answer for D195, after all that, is 1.65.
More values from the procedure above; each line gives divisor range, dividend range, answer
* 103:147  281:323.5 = 1.38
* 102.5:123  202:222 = 1.67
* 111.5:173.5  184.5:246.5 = 1.29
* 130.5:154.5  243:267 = 1.27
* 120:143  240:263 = 1.58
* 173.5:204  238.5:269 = 1.06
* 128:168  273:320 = 1.09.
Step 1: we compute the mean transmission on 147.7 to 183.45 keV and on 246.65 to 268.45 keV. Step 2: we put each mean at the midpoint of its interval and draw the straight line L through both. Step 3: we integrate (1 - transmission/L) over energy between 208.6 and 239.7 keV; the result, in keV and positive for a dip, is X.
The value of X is -0.7 keV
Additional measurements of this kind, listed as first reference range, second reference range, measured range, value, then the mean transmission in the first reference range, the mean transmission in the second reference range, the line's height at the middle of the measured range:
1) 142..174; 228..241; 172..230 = -3.18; 124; 128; 126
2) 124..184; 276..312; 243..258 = -1.75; 113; 123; 120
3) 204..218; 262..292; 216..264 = 1.18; 146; 127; 138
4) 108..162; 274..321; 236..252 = -1.70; 97.5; 123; 115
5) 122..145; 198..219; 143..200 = -4.56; 89.1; 143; 117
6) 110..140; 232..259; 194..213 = -4.73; 79.9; 131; 113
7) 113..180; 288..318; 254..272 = -2.89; 105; 123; 119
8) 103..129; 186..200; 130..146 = -0.86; 81.9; 129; 95.3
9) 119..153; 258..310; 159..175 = -4.42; 94.4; 127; 101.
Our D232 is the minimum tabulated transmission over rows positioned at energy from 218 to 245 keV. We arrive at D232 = 121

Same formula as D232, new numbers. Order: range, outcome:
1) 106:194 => 65.4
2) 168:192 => 118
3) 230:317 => 119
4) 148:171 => 116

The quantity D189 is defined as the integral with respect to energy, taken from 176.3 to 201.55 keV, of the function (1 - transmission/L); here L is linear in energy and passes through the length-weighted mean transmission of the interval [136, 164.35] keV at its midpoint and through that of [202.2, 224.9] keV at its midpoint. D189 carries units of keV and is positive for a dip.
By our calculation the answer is 1.7 keV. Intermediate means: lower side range 120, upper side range 144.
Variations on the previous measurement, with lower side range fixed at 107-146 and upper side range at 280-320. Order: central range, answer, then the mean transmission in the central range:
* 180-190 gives -2.28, 122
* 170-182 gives -2.96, 121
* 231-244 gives -1.86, 126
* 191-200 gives -2.67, 132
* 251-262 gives -2.57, 141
